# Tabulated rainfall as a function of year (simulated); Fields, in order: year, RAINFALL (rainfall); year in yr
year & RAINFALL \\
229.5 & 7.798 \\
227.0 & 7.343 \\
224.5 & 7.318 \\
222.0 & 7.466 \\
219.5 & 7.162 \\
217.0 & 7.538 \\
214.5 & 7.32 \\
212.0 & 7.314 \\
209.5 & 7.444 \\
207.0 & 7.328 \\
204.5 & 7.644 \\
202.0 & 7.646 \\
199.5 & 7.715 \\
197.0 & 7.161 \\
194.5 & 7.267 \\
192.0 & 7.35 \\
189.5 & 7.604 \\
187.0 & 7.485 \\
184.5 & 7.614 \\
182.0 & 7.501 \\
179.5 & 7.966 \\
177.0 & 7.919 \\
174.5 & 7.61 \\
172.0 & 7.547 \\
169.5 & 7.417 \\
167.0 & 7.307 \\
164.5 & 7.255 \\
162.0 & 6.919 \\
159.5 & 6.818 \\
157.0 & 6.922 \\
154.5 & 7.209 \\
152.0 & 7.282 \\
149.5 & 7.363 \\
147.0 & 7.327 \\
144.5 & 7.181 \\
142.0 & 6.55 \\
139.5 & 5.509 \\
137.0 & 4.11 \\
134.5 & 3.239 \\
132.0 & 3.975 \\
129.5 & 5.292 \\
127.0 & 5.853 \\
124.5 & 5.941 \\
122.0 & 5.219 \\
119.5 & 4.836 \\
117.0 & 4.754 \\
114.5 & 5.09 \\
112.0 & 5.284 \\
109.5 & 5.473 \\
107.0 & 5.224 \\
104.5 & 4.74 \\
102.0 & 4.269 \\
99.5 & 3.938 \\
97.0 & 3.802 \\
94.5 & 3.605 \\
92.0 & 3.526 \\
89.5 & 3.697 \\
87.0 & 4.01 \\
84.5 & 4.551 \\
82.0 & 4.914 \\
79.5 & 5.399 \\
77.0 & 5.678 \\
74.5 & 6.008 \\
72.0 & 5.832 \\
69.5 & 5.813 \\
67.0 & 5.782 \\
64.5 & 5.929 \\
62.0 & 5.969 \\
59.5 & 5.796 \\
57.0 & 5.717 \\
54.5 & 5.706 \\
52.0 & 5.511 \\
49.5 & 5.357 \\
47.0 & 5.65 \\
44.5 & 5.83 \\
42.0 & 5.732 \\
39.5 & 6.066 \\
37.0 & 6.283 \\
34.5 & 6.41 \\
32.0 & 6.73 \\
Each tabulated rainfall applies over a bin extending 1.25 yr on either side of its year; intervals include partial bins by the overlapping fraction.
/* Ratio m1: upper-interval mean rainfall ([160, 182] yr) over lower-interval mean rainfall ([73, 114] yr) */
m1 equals 1.61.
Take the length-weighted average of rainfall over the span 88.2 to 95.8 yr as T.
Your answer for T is 3.61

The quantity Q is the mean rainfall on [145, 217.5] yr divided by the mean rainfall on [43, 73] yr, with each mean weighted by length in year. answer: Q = 1.29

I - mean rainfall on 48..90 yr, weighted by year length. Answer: 5.42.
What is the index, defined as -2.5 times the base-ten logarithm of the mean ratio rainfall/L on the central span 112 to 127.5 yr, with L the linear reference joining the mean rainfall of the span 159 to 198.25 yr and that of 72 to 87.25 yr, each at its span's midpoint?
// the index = 0.17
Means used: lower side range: 5.22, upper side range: 7.43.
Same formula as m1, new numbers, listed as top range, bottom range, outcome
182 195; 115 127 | 1.42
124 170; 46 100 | 1.23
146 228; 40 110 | 1.44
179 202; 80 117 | 1.68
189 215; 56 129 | 1.47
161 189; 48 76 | 1.30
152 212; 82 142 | 1.59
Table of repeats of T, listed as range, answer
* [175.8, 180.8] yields 7.94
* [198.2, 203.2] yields 7.68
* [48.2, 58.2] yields 5.57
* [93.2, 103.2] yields 3.9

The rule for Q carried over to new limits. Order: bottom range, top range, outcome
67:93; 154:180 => 1.47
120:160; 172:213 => 1.27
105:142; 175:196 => 1.51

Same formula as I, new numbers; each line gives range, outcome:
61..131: 5.01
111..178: 6.21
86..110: 4.19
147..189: 7.39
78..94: 4.34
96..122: 4.77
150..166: 7.09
